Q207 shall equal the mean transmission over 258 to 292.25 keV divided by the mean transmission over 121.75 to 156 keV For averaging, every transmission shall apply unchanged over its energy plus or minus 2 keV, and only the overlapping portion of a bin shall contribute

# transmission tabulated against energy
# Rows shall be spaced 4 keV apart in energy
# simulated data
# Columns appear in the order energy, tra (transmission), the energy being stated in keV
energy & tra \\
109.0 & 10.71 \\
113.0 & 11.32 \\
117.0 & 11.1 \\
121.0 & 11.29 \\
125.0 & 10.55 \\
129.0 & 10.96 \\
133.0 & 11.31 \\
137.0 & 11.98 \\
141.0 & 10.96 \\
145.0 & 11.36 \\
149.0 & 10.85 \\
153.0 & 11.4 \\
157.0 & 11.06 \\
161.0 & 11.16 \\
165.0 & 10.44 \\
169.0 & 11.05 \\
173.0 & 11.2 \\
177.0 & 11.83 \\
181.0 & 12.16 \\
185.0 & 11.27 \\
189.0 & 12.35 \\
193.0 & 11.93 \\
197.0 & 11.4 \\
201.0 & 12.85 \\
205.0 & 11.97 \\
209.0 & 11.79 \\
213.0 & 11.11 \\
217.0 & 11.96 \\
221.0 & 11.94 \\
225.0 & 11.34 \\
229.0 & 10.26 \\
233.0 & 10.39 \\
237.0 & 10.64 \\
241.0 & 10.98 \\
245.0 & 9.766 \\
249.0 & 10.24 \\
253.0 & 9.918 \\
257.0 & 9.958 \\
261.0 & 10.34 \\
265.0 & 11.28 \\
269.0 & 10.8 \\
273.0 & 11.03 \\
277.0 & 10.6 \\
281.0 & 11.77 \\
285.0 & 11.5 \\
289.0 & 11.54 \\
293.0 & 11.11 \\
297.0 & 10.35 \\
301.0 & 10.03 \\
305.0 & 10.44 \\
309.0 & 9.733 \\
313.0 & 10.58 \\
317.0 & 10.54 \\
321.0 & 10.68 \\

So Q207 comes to 0.99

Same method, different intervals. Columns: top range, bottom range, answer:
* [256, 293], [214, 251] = 1.02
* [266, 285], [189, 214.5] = 0.93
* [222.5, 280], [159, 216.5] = 0.91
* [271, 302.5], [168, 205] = 0.93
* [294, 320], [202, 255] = 0.94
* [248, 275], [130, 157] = 0.93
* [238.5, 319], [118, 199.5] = 0.94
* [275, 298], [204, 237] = 0.99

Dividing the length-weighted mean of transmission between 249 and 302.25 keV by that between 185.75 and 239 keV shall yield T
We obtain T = 0.9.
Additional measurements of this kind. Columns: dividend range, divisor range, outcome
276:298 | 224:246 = 1.06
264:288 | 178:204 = 0.93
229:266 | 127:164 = 0.92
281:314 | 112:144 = 0.96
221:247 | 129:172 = 0.96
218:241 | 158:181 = 0.98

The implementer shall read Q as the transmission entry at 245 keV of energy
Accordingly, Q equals 9.766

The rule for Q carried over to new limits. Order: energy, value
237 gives 10.64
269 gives 10.8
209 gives 11.79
